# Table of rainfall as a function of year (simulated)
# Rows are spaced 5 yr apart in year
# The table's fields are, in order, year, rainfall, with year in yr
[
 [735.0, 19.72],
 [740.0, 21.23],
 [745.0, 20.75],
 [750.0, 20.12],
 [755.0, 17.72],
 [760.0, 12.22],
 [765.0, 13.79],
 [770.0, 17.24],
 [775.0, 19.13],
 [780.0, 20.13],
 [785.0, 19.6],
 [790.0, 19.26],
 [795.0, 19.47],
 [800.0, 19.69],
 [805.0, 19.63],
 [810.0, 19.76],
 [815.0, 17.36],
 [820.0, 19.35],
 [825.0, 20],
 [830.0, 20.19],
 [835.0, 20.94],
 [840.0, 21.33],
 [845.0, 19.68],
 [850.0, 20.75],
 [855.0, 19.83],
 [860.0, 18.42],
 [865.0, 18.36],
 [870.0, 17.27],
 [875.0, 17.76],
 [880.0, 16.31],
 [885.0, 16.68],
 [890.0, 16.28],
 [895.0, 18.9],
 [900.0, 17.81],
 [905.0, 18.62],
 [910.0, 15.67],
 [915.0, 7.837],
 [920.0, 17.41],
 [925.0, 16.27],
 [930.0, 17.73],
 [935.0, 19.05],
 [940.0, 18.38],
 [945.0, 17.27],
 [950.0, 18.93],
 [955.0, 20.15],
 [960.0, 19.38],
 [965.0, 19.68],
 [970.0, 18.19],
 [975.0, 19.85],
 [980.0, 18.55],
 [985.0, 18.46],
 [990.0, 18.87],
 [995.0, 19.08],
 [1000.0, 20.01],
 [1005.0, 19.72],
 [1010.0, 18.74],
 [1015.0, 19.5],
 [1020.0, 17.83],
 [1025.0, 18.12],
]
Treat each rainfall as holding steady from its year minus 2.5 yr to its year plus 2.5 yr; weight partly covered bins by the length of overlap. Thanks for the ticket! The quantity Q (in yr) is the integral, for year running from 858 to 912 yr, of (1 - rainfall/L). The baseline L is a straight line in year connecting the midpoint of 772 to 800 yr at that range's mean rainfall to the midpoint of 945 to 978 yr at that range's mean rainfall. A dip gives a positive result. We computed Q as 5.2 yr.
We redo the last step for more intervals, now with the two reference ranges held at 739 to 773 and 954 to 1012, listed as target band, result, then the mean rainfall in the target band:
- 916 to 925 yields 1.55 yr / 15.5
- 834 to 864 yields -3.09 yr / 20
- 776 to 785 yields -1.11 yr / 19.8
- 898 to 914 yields 1.84 yr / 16.5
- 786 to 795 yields -0.85 yr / 19.4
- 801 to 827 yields -1.95 yr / 19.2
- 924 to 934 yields 0.73 yr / 17.4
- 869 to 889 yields 1.59 yr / 16.9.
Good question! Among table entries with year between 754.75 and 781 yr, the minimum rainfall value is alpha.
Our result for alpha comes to 12.22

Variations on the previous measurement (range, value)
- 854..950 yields 7.837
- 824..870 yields 17.27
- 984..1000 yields 18.46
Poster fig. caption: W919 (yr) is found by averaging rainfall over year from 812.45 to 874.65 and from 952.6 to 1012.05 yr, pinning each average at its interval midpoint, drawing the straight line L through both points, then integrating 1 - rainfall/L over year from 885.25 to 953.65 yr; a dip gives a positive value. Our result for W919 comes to 8.2 yr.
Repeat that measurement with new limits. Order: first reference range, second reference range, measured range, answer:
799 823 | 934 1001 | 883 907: 1.7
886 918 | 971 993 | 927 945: -1.0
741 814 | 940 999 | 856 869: 0.2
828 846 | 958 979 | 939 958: 0.7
